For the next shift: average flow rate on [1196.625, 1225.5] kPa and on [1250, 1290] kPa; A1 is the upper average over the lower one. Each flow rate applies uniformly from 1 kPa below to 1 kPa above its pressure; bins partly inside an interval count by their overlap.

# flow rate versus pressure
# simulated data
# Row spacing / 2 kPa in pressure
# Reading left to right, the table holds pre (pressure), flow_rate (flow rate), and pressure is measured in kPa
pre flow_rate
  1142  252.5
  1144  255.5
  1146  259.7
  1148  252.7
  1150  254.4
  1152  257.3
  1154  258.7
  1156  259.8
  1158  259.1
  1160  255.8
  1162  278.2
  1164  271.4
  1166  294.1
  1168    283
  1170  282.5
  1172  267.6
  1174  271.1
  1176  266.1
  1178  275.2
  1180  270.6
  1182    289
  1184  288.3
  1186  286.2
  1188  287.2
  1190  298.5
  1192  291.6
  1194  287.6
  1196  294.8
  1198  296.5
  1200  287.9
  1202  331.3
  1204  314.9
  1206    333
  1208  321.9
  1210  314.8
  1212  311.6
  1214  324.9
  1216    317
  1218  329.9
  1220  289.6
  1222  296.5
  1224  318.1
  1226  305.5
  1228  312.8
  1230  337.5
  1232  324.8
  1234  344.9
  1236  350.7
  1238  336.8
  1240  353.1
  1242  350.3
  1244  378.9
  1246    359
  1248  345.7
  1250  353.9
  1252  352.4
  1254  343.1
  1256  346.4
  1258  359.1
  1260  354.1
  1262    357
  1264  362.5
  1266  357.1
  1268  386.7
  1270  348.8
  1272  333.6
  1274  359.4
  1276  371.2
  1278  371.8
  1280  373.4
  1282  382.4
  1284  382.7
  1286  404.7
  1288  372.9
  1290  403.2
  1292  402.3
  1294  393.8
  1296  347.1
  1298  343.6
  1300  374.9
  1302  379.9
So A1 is 1.17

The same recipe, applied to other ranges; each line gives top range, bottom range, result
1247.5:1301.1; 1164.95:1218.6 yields 1.23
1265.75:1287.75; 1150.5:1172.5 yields 1.38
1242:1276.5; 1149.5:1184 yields 1.32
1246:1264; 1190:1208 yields 1.15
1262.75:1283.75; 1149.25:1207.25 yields 1.29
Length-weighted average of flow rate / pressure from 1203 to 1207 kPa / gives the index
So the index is 324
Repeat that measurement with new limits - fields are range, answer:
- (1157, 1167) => 272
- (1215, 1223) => 308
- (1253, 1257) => 345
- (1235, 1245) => 354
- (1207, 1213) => 316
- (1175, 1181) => 271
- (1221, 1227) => 307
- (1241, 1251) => 358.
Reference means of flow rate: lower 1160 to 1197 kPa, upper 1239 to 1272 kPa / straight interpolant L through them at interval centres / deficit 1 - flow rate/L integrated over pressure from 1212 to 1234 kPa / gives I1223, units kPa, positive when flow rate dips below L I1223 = 0.5 kPa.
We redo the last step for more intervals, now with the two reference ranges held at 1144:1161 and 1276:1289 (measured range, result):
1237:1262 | -0.3 kPa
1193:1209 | -0.3 kPa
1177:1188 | 0.1 kPa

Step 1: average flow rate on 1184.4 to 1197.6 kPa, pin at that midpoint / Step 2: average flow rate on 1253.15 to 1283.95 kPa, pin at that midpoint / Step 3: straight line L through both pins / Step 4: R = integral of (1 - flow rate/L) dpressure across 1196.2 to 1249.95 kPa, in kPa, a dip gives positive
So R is -1.1 kPa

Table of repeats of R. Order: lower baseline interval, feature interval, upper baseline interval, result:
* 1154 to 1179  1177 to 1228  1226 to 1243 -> 0.55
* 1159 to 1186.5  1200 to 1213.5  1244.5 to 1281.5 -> -0.50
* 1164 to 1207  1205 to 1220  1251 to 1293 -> -0.27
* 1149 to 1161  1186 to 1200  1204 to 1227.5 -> 0.07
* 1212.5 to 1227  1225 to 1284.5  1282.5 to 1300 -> -1.30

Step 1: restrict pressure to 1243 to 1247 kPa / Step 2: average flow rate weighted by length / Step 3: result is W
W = 369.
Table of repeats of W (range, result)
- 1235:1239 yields 344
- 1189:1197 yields 293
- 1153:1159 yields 259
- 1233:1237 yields 348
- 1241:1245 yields 365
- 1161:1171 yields 282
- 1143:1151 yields 256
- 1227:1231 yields 325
